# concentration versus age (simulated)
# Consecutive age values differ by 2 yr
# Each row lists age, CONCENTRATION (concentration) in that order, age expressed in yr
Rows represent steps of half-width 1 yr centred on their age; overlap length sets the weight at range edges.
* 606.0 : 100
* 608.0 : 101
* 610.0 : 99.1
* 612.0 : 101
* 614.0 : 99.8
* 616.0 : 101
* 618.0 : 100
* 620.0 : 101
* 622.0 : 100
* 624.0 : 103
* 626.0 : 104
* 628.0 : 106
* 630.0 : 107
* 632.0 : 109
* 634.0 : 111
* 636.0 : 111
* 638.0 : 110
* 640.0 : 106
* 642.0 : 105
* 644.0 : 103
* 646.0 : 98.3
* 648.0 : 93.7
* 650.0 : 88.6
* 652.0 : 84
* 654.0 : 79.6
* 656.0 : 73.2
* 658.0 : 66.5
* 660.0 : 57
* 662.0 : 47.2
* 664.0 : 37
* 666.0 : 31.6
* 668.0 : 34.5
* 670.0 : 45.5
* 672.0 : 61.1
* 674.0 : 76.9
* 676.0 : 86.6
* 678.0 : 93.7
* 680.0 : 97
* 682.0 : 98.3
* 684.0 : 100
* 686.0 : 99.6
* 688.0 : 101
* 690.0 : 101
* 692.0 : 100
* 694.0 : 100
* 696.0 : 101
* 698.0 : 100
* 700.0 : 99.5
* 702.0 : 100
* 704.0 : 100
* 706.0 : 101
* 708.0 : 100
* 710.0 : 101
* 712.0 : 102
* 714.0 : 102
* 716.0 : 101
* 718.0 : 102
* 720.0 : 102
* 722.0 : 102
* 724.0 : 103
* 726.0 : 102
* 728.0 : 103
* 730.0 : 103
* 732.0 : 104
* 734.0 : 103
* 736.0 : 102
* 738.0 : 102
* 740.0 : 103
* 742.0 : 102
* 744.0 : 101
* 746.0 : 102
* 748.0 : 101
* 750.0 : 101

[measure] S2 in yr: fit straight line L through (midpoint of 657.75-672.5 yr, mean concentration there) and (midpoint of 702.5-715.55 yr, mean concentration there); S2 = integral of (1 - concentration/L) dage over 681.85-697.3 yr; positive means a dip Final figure -4.9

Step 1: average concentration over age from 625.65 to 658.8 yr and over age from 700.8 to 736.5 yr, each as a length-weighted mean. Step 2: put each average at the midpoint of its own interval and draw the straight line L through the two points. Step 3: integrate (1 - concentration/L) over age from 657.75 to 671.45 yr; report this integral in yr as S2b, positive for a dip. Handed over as 7.5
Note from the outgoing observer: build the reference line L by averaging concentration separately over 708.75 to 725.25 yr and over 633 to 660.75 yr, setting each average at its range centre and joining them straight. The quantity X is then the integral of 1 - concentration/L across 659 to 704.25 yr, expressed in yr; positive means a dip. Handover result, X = 7.7 yr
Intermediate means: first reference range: 92.2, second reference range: 102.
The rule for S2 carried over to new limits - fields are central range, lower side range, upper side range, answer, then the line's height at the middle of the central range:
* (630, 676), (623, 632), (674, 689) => 9.9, 101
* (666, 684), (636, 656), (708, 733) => 4.6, 98.4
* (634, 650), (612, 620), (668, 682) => -2.5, 89.4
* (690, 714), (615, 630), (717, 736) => 0.5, 103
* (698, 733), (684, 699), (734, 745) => -0.1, 101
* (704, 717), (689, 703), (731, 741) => 0.0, 101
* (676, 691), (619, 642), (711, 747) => 0.9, 104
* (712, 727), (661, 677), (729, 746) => -2.1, 89.4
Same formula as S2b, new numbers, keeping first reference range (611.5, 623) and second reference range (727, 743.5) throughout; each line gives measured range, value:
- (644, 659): 2.43 yr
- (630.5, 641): -0.88 yr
